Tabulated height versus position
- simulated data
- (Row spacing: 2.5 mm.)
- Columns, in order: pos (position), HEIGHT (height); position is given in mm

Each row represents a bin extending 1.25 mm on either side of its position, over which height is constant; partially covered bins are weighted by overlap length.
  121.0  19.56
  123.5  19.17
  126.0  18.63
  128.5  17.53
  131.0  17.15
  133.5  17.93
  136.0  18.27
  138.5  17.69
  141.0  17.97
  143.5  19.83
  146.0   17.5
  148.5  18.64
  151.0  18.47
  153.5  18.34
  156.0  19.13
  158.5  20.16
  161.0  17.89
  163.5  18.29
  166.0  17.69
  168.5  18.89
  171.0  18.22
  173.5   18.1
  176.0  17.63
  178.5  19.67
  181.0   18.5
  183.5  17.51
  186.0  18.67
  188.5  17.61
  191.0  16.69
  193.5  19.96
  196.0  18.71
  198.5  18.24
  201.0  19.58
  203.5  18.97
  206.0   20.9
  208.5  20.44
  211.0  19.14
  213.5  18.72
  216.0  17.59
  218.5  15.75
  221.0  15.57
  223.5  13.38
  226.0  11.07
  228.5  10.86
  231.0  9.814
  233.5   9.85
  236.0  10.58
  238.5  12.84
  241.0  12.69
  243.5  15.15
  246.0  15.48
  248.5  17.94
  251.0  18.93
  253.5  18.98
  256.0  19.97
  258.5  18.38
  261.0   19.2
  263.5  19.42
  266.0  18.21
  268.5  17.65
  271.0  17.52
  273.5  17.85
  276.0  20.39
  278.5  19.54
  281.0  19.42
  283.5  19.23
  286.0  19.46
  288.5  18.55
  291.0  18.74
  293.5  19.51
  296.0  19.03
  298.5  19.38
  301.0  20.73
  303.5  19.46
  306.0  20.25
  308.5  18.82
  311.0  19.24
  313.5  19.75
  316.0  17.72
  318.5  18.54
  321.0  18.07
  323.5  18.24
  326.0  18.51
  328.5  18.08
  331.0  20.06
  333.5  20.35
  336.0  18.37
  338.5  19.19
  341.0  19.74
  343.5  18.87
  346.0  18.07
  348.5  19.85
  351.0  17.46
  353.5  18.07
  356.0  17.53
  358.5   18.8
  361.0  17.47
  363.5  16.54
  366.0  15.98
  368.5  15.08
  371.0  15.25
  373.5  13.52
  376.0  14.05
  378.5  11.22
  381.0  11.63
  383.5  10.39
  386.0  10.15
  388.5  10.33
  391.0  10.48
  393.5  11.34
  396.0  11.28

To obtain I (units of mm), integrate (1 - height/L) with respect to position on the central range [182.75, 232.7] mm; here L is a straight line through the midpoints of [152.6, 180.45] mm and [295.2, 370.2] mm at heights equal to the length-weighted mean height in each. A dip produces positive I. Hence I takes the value 4.5 mm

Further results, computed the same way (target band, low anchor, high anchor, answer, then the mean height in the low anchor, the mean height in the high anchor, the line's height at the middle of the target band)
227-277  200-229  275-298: 6.09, 17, 19.3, 18.2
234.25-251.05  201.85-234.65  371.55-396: 0.71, 15.6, 11.6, 15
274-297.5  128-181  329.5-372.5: -1.49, 18.3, 18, 18.1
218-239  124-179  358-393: 5.84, 18.3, 13.5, 16.7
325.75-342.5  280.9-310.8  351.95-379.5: -1.72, 19.4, 15.8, 17.4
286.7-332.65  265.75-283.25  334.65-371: -1.83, 18.7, 17.8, 18.3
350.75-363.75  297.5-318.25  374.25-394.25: -3.34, 19.4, 11.3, 14.1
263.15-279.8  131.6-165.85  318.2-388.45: -1.23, 18.4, 16.6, 17.3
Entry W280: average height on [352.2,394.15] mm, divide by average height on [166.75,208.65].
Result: 0.75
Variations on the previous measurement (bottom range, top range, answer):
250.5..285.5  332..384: 0.88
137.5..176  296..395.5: 0.91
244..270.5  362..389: 0.72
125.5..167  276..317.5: 1.06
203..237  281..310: 1.28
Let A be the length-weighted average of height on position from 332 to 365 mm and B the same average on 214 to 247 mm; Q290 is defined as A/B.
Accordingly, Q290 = 1.4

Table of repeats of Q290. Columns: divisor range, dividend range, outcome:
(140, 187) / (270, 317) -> 1.04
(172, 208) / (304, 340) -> 1.02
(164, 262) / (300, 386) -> 1.03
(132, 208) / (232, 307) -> 0.96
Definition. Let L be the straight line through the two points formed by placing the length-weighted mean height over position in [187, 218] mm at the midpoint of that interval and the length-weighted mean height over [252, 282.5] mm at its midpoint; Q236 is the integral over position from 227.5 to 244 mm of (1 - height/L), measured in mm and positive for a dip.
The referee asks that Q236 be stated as 6.4 mm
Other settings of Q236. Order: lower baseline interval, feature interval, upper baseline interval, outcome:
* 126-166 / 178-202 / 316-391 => -0.7 mm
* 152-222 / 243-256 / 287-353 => 0.7 mm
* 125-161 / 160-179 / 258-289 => 0.2 mm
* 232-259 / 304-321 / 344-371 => -2.5 mm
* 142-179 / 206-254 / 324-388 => 7.4 mm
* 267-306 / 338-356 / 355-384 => -2.9 mm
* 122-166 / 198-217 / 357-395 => -2.5 mm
